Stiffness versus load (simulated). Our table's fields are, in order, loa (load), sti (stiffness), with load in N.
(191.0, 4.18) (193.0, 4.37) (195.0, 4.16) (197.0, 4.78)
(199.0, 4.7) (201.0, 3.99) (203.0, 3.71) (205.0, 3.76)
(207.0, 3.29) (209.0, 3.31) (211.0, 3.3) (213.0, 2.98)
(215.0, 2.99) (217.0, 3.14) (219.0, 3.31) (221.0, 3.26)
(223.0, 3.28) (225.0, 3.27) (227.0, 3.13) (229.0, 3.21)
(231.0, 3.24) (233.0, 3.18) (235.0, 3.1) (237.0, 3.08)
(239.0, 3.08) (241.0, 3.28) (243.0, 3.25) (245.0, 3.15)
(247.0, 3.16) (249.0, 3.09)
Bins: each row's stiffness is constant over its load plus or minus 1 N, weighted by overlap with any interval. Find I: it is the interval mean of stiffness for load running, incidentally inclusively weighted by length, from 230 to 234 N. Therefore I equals 3.21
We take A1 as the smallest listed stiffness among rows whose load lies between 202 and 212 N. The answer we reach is 3.29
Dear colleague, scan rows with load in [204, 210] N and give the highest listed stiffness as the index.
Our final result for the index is 3.76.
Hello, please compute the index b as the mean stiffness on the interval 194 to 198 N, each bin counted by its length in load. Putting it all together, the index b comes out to 4.47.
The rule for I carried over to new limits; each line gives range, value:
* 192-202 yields 4.4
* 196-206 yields 4.19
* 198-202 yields 4.35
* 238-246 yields 3.19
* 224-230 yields 3.2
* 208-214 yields 3.2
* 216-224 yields 3.25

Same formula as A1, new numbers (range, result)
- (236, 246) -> 3.08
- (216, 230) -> 3.13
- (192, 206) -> 3.71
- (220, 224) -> 3.26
